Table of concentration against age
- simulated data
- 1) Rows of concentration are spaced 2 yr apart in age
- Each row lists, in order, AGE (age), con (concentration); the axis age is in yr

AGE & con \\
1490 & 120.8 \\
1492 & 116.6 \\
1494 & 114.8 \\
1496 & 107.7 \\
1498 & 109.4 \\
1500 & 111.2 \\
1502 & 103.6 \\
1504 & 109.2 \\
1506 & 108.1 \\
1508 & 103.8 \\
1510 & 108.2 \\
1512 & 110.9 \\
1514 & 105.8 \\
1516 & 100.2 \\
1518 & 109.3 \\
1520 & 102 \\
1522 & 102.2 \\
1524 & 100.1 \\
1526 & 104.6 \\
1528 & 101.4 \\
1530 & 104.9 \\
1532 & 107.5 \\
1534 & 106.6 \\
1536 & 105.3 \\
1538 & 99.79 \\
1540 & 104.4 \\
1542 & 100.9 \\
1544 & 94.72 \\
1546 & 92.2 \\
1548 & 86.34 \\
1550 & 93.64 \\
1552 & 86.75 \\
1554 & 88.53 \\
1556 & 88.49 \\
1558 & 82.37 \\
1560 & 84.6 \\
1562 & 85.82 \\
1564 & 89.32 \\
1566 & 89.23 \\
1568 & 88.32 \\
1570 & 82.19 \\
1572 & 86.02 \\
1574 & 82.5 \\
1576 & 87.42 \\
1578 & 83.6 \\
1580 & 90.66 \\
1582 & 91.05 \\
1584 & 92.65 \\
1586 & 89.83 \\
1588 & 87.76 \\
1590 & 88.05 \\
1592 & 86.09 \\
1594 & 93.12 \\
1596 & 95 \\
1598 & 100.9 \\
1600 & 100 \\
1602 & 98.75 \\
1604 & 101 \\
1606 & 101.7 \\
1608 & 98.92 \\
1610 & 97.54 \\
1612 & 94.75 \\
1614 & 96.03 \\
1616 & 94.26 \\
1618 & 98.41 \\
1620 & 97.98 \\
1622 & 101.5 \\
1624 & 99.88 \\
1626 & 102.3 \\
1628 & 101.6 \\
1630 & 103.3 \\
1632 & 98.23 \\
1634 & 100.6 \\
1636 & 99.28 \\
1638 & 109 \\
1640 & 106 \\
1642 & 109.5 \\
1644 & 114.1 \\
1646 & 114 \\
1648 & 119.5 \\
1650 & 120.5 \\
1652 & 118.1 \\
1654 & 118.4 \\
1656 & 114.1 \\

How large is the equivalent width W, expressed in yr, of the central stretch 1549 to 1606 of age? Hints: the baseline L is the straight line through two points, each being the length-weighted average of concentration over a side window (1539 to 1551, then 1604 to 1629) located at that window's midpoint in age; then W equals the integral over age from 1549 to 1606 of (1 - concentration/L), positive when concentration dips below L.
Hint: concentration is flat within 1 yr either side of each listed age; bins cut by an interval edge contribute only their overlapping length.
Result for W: 4.1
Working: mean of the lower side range 95.4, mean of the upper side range 98.8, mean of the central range 90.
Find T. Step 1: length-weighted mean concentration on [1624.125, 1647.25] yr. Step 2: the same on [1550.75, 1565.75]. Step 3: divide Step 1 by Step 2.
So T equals 1.21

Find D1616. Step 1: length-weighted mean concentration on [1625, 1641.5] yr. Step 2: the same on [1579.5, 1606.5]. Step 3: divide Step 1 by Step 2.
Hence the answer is 1.09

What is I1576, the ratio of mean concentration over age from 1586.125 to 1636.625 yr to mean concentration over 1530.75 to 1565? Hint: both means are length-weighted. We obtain 1.04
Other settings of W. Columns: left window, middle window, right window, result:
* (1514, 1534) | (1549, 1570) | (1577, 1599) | 2.0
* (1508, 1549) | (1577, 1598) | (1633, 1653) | 3.3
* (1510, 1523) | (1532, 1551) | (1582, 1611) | 0.6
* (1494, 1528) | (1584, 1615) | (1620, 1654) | 3.4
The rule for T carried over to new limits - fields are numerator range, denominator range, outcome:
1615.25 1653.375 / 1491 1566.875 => 1.05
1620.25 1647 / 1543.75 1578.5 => 1.20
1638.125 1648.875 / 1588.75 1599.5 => 1.21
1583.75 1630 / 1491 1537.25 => 0.91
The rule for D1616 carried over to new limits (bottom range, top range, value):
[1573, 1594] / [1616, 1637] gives 1.13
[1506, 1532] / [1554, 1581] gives 0.82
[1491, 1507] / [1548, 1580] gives 0.79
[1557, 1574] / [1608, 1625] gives 1.14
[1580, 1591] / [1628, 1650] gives 1.20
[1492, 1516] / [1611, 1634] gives 0.91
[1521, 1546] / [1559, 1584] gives 0.85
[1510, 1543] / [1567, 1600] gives 0.86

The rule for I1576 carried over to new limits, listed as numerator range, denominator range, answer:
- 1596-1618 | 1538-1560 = 1.07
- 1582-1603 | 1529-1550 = 0.93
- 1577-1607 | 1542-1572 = 1.06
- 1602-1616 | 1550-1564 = 1.13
